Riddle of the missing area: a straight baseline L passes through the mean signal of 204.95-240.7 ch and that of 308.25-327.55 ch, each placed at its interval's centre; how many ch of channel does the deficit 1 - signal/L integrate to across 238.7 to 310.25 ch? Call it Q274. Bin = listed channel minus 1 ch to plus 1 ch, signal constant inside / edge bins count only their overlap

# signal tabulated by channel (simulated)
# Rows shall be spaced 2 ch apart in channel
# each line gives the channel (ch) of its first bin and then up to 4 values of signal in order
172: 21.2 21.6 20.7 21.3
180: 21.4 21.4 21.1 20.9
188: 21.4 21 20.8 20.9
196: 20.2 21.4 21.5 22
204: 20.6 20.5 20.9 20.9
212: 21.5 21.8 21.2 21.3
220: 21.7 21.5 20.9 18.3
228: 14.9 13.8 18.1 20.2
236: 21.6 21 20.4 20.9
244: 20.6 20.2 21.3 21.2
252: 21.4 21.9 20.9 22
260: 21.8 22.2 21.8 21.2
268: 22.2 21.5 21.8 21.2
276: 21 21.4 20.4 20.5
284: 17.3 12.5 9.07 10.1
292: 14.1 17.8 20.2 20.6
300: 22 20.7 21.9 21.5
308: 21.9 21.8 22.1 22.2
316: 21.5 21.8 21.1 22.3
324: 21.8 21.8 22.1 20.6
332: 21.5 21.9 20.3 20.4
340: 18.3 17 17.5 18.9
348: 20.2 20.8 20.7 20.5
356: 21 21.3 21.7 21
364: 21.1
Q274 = 3.5 ch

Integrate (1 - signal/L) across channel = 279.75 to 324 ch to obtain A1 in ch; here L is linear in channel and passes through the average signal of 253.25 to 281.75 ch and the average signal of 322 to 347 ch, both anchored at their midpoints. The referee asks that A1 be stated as 3.3 ch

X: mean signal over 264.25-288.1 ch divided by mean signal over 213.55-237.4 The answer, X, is 1.0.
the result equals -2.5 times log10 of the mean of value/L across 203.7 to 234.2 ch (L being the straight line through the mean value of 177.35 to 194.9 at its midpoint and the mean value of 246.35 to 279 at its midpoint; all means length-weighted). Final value 0.08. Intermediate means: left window 21.1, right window 21.5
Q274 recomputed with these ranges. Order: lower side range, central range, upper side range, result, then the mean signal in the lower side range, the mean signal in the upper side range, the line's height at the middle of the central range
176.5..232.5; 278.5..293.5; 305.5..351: 4.02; 20.5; 20.8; 20.7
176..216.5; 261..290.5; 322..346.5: 2.22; 21.1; 20.3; 20.6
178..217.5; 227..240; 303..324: 1.77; 21.1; 21.8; 21.3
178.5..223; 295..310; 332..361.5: -0.64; 21.2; 20.1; 20.4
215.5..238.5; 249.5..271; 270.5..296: -3.97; 19.5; 17.5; 18.3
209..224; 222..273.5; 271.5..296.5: -2.89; 21.4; 17.3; 19.5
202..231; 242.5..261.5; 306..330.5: -0.57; 20.1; 21.8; 20.7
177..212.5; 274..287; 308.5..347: 1.16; 21.1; 20.8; 20.9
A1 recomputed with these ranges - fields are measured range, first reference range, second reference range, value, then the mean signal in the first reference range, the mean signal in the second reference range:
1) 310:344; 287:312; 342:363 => -2.7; 18.6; 20.2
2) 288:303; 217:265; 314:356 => 2.3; 20.4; 20.6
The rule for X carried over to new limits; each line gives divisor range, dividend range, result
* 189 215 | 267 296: 0.85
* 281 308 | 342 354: 1.10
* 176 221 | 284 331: 0.93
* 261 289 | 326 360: 1.04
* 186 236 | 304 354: 1.02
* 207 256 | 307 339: 1.06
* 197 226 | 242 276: 1.01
